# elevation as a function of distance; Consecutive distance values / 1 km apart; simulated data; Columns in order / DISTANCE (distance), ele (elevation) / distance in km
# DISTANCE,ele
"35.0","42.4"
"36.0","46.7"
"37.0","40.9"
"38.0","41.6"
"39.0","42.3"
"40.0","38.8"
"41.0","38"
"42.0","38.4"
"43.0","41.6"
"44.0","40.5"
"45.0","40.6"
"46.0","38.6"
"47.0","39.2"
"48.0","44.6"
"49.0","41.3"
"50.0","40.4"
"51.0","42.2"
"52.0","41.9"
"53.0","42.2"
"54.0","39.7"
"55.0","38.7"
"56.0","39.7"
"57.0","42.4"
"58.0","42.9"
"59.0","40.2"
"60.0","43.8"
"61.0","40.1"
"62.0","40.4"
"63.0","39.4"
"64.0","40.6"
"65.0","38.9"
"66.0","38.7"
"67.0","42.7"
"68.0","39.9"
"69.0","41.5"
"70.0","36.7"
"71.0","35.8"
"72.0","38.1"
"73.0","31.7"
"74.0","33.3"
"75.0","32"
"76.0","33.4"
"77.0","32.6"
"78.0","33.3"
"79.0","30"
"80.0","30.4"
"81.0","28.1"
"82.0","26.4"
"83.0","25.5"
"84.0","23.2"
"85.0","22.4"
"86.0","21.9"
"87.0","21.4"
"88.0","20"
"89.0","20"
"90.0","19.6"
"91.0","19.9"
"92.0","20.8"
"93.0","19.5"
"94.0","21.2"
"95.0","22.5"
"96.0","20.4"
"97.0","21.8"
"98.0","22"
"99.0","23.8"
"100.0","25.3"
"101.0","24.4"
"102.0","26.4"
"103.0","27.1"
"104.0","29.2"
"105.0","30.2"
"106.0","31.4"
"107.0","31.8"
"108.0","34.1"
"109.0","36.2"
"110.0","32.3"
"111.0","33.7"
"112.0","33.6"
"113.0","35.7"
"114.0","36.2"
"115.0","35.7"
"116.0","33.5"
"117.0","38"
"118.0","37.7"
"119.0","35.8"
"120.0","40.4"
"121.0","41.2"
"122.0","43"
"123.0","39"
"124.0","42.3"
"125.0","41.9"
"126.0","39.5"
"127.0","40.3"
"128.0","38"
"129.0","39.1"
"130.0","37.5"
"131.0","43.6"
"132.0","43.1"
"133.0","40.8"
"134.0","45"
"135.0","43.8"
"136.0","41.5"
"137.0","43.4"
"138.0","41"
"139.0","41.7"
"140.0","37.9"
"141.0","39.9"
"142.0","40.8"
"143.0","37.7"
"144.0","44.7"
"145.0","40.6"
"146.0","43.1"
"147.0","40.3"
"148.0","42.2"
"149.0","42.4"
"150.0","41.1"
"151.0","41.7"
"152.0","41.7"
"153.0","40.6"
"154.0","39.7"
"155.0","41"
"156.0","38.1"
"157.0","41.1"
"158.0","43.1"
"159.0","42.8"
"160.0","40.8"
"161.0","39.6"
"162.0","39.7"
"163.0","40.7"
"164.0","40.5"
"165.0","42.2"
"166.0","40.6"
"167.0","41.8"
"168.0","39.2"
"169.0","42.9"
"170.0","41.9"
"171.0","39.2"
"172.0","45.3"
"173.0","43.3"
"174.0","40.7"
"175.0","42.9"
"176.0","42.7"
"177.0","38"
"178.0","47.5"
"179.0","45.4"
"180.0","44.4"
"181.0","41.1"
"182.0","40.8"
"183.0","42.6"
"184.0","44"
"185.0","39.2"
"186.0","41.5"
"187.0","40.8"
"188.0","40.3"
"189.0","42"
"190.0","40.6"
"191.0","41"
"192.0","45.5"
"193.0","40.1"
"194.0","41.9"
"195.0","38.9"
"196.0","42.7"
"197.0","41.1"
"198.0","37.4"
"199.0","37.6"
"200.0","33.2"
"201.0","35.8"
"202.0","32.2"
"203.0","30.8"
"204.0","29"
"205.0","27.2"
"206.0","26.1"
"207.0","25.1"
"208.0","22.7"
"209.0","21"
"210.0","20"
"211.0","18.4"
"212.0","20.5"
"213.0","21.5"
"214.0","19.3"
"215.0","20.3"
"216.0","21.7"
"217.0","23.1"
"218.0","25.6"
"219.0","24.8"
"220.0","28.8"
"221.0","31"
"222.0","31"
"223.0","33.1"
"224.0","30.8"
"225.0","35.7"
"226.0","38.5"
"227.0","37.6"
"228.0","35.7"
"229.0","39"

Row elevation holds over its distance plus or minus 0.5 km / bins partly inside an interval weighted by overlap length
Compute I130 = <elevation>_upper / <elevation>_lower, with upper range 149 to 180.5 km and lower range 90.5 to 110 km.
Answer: 1.61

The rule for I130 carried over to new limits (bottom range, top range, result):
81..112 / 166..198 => 1.65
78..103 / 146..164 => 1.75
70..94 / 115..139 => 1.49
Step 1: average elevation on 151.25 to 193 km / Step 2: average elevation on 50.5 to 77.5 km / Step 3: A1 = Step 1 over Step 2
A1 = 1.1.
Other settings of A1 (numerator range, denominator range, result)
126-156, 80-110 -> 1.65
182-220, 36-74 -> 0.81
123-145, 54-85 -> 1.15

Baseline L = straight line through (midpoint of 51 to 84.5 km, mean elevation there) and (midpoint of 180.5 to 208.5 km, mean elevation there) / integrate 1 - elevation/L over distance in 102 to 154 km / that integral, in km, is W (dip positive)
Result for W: -2.4 km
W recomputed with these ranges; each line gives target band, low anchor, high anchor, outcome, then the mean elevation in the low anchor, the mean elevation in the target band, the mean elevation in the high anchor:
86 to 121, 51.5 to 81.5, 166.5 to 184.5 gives 9.77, 37.6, 28.4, 42.4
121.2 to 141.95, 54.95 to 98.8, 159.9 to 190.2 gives -2.31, 31.1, 41.1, 41.7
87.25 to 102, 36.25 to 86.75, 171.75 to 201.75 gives 6.38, 37.1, 21.7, 41.2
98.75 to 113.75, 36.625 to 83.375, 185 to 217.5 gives 2.30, 38.1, 30.6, 32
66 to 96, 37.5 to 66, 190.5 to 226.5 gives 8.04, 40.6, 28.4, 30.4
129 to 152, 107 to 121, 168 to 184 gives -1.73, 35.7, 41.5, 42.5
